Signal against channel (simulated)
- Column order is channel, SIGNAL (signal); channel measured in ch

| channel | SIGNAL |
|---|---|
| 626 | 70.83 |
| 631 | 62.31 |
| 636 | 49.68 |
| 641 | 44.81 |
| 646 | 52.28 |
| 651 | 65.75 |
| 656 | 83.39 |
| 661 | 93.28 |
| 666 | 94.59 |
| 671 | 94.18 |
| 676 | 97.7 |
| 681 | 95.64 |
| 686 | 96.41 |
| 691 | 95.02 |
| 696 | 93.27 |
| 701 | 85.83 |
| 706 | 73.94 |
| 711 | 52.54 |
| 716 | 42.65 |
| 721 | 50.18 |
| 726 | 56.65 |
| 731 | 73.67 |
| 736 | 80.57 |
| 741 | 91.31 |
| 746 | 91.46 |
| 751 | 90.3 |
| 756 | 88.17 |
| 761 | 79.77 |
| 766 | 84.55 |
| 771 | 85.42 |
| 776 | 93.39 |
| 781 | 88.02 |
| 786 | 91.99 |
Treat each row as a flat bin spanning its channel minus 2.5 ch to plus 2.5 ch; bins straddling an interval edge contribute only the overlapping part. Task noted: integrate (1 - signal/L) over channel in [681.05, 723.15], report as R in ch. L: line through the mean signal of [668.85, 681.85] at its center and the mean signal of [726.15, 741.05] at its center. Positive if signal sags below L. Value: 6.05 ch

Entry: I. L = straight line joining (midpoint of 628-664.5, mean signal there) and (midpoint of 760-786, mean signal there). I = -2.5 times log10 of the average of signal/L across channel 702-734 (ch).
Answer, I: 0.28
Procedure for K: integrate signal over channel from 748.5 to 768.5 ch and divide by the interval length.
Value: 85.7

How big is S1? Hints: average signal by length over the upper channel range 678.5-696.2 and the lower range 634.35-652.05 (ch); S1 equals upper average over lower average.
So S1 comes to 1.82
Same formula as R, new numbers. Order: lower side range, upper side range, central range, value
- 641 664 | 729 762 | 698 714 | 1.7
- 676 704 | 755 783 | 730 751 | 0.7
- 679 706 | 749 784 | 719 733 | 4.6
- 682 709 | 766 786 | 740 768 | 0.4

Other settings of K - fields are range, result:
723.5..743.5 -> 75.5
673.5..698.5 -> 95.6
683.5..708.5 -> 88.9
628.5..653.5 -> 55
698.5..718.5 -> 63.7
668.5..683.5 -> 95.8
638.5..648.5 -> 48.5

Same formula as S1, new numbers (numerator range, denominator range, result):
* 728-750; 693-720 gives 1.22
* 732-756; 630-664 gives 1.34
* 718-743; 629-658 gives 1.17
